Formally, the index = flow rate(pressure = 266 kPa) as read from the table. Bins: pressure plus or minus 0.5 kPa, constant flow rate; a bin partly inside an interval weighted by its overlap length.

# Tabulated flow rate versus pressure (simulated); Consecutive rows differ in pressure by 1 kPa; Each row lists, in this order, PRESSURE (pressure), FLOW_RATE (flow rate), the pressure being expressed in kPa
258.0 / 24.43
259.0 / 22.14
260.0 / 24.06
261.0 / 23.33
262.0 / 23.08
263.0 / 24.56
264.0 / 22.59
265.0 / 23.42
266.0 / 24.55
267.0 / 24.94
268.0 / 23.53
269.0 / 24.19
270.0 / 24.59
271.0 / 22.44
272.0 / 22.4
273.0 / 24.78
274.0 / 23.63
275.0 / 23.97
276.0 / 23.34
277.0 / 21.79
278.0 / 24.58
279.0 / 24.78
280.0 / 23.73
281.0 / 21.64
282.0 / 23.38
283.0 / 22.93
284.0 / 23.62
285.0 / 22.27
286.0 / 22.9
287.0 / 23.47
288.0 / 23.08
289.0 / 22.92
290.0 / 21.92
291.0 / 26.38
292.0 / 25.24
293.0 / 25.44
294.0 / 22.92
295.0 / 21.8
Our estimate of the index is 24.55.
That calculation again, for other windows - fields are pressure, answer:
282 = 23.38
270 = 24.59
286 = 22.9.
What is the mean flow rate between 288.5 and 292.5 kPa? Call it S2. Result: 24.1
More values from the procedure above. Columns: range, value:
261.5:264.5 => 23.4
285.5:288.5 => 23.1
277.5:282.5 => 23.6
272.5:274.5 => 24.2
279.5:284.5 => 23.1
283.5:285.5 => 22.9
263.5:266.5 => 23.5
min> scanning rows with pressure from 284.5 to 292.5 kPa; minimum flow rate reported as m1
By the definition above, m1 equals 21.92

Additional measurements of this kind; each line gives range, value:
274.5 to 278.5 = 21.79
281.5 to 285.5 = 22.27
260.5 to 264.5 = 22.59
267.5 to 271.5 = 22.44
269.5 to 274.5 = 22.4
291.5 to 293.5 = 25.24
